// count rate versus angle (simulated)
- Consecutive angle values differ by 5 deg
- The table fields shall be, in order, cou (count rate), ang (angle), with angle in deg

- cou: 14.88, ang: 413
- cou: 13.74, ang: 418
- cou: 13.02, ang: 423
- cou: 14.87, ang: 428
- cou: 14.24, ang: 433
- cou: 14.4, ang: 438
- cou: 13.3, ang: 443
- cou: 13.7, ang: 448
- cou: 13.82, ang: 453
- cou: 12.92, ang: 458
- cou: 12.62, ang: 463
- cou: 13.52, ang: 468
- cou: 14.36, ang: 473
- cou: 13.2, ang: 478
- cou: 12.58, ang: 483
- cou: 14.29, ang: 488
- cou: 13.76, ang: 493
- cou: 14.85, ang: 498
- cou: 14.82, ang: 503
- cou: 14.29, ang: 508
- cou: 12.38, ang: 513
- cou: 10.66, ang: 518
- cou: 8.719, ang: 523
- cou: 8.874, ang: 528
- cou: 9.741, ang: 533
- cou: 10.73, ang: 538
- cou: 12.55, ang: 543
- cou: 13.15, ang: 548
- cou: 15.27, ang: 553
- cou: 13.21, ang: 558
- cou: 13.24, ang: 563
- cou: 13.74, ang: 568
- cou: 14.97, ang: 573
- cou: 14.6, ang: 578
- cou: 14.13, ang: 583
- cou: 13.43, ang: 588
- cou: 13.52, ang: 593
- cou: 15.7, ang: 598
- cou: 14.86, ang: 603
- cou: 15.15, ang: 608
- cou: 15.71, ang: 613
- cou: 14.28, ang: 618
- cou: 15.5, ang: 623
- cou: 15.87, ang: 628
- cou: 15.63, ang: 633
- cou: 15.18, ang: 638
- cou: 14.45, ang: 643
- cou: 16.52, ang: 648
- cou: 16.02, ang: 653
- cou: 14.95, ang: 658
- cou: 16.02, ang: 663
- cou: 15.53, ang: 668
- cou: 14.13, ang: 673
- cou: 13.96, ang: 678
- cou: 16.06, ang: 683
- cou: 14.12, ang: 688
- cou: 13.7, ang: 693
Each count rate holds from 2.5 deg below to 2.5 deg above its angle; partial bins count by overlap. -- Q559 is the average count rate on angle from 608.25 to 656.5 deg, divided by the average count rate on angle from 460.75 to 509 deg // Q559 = 1.12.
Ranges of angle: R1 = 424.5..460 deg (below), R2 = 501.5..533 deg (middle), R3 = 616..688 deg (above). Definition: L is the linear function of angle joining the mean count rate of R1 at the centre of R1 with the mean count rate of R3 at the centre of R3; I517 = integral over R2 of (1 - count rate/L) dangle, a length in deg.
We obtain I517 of 6.6 deg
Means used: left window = 13.9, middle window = 11.4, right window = 15.3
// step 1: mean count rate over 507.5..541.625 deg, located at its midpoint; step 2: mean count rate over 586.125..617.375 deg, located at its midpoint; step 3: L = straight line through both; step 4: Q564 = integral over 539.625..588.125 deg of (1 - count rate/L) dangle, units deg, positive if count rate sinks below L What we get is -4.2 deg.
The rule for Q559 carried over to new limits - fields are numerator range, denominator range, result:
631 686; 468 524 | 1.16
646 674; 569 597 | 1.10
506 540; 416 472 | 0.78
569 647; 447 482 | 1.11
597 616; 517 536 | 1.62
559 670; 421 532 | 1.14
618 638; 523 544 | 1.53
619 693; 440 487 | 1.14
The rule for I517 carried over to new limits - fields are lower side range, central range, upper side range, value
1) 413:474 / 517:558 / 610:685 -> 8.9 deg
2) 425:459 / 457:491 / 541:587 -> 1.3 deg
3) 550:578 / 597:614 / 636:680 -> -0.8 deg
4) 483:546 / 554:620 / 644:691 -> -3.7 deg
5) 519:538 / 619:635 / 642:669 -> -1.4 deg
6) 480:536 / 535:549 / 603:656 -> 1.3 deg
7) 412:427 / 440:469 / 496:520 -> 0.8 deg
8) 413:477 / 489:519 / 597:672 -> 1.3 deg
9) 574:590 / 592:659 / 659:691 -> -3.5 deg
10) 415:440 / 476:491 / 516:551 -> -1.3 deg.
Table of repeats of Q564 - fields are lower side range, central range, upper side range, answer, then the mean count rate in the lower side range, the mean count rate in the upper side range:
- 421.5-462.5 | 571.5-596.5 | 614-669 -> 1.3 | 13.7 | 15.5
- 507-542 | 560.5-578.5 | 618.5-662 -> -2.2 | 10.7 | 15.5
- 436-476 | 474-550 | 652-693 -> 8.6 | 13.6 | 15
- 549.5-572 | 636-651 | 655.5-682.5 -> -0.7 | 13.9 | 15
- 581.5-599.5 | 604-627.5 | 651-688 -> -1.2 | 14.1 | 15.2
